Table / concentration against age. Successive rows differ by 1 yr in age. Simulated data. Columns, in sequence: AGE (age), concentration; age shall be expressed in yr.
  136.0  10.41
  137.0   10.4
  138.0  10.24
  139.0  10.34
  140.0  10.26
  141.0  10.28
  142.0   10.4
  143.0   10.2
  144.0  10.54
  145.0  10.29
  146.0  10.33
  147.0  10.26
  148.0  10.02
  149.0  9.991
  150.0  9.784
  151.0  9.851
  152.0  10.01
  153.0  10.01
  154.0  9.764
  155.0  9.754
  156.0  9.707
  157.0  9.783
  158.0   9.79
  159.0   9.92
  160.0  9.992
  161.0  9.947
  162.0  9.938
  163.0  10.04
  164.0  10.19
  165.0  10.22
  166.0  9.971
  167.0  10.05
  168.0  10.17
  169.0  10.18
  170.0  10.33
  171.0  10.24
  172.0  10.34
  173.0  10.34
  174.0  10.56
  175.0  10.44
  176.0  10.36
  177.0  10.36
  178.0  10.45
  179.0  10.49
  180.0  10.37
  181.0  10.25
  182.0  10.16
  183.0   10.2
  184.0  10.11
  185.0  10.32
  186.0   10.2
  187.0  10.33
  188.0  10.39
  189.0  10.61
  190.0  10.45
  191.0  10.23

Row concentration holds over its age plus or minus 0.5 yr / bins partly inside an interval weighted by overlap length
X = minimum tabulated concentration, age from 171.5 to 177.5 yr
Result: 10.34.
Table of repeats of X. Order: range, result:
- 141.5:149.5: 9.991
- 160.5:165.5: 9.938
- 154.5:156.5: 9.707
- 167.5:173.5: 10.17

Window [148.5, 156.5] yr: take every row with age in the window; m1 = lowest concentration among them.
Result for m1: 9.707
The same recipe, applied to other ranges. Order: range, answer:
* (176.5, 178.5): 10.36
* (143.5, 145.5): 10.29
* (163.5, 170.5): 9.971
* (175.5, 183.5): 10.16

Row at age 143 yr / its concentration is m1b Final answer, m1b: 10.2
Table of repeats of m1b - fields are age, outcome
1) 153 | 10.01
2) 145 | 10.29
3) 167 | 10.05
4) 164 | 10.19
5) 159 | 9.92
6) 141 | 10.28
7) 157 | 9.783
